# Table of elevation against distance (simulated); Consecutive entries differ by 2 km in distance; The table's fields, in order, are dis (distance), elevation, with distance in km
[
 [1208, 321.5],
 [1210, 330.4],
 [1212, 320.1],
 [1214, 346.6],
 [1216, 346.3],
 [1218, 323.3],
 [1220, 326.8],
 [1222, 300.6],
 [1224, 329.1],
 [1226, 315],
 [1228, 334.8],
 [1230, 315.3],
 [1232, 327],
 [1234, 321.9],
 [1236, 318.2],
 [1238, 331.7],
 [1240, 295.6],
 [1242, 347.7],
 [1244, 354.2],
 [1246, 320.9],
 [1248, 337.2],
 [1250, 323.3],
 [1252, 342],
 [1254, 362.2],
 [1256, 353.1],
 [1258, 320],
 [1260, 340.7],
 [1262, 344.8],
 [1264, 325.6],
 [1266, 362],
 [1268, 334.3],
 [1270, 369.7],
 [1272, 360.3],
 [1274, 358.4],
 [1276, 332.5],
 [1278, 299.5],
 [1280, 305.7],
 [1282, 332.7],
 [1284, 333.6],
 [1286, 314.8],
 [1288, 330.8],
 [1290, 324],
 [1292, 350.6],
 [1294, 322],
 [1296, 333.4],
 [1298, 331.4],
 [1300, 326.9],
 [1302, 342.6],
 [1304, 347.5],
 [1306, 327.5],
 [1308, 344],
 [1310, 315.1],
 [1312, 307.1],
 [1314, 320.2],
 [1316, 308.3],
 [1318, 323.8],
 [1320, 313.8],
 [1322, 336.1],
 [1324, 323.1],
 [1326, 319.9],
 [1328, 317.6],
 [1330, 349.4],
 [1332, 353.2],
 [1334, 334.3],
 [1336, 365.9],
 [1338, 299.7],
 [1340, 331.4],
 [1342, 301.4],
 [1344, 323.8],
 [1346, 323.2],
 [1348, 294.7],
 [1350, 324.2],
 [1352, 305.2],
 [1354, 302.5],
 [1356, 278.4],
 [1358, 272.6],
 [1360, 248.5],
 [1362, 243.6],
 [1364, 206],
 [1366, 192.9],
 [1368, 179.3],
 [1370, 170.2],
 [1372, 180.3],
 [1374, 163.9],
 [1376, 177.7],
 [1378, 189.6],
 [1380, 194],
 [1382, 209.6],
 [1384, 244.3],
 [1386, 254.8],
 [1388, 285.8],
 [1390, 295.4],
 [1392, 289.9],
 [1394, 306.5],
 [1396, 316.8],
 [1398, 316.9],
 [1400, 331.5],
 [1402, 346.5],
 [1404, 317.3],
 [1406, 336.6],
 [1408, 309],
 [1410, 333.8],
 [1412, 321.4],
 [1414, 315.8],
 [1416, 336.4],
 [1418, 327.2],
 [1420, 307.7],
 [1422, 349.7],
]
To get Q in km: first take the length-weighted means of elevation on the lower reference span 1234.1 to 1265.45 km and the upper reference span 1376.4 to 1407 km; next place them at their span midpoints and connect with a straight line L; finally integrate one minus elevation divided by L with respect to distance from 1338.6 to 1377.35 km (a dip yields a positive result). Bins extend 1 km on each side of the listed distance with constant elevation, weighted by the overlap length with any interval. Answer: 5.3 km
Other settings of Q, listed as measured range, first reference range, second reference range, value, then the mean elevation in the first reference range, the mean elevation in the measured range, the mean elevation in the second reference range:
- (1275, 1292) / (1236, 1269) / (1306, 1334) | 0.4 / 337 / 323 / 326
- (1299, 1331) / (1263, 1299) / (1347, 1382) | -3.8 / 335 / 326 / 230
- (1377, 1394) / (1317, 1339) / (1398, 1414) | 4.1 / 331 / 249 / 327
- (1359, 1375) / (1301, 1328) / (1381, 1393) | 4.7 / 325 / 198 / 263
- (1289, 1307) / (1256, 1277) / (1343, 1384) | -1.4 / 345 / 334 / 239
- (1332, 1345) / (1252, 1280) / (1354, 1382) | -4.1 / 342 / 328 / 211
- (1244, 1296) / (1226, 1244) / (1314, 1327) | -2.1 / 325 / 336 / 321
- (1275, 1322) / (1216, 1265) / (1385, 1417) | -0.3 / 330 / 326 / 313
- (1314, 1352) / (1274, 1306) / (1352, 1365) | -4.9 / 329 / 324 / 262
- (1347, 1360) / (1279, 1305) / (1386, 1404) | 1.0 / 330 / 293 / 308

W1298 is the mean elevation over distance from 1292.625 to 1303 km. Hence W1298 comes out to 332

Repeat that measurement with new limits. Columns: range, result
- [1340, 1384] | 244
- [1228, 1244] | 325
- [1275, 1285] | 321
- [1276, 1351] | 326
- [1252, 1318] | 334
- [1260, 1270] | 344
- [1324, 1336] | 336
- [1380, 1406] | 291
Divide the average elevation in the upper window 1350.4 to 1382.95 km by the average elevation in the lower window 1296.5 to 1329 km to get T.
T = 0.7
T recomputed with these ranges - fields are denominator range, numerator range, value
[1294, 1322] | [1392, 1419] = 0.99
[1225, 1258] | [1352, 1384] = 0.66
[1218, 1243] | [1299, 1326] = 1.01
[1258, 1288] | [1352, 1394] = 0.69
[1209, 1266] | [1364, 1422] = 0.82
